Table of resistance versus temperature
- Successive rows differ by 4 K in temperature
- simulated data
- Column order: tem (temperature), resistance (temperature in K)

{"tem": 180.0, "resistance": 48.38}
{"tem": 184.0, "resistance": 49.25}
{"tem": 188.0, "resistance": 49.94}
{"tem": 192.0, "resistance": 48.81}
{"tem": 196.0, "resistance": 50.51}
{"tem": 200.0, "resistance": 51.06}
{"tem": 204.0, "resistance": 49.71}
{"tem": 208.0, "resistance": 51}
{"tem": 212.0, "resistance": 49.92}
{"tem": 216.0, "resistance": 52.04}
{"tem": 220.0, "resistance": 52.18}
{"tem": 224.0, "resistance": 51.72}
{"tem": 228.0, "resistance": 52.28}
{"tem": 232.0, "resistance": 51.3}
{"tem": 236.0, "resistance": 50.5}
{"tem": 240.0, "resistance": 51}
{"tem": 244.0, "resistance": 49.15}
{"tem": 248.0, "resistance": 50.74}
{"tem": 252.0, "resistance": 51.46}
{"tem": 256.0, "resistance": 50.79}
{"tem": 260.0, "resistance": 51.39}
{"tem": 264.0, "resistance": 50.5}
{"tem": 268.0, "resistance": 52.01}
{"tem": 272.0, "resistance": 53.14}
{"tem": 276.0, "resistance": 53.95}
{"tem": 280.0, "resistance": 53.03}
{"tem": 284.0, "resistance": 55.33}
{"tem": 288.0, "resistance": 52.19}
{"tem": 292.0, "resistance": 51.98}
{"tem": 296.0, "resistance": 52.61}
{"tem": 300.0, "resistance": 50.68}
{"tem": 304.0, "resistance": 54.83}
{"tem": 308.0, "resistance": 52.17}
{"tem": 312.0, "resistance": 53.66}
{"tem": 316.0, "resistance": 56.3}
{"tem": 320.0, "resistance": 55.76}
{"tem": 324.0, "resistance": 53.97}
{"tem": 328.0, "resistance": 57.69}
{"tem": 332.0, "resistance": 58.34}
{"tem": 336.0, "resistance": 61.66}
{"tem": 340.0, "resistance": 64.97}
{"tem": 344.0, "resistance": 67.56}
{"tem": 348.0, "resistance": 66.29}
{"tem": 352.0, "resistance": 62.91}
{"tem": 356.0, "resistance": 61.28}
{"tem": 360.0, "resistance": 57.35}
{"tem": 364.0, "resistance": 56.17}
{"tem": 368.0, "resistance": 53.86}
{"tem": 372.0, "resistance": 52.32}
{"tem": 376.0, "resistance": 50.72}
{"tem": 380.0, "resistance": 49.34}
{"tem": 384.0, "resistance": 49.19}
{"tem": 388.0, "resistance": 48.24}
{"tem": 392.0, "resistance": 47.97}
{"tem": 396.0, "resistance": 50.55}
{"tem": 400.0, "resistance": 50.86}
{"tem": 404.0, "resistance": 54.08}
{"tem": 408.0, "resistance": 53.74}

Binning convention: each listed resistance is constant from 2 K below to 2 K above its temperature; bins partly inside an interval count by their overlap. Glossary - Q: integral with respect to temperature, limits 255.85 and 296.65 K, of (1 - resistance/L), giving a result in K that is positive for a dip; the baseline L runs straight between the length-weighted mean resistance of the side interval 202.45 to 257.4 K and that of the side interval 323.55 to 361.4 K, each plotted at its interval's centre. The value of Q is 2.1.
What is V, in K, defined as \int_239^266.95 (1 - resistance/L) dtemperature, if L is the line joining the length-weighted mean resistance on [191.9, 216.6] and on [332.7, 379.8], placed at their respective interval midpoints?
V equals 1.3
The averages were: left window 50.5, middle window 50.8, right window 59.1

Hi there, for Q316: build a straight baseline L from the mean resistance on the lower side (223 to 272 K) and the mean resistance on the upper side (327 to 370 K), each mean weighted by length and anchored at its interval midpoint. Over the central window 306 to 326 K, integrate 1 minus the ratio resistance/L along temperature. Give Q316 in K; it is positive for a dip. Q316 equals 1.2 K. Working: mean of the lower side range 51.1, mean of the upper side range 60.8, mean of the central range 54.4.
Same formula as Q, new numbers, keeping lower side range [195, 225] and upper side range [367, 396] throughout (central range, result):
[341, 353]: -3.7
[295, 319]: -1.4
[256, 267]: -0.1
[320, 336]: -2.1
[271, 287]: -1.0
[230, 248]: 0.1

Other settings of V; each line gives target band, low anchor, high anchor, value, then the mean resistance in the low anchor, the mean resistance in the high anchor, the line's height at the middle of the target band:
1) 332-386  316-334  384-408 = -4.31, 56.4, 50.5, 53.6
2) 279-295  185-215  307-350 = 0.88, 50.2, 59.1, 56.2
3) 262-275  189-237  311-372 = 0.57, 50.9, 59.1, 54.4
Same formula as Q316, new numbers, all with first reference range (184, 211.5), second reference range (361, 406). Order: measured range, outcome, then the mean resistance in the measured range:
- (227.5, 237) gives -0.2 K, 51.3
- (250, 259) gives -0.1 K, 51.2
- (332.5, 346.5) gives -3.6 K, 64.1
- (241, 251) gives 0.0 K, 50.2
